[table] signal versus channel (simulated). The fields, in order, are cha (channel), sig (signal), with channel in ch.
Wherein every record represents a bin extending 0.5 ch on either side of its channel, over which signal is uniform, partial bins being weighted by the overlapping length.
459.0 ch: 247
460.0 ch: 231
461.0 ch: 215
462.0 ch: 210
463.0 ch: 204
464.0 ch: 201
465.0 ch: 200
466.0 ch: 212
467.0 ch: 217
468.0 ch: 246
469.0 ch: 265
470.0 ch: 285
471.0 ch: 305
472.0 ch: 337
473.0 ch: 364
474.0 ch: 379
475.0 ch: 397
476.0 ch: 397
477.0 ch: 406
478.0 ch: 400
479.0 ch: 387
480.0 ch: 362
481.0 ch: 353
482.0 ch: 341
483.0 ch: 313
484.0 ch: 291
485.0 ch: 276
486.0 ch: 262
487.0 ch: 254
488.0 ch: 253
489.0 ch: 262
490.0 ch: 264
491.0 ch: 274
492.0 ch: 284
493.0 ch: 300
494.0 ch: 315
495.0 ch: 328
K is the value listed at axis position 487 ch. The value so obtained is 254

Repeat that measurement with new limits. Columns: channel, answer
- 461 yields 215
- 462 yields 210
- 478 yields 400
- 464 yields 201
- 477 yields 406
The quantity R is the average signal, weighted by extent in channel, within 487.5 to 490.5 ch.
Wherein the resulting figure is 260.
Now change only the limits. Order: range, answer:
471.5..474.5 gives 360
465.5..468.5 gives 225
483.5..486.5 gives 276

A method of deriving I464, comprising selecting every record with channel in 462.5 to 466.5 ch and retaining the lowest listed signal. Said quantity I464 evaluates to 200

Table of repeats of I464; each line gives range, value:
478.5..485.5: 276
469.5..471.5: 285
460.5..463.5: 204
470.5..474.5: 305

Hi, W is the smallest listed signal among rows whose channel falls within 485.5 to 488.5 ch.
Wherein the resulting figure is 253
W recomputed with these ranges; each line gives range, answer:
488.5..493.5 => 262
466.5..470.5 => 217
